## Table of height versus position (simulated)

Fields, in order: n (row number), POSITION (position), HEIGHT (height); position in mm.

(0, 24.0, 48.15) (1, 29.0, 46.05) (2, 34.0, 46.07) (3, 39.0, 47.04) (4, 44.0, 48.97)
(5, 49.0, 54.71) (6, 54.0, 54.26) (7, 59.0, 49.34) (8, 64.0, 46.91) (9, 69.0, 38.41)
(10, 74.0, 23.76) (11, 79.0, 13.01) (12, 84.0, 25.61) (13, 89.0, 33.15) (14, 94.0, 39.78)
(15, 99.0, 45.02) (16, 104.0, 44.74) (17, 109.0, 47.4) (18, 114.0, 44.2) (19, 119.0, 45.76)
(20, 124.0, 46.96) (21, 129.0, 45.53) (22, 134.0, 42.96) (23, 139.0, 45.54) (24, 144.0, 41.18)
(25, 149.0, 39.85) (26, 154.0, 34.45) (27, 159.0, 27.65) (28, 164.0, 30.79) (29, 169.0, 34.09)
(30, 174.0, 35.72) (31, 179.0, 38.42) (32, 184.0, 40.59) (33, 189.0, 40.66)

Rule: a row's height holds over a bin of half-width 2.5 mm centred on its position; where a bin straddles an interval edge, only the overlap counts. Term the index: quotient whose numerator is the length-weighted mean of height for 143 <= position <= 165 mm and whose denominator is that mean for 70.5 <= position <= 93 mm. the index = 1.35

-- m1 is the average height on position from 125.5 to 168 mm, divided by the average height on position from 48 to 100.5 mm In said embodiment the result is 1.02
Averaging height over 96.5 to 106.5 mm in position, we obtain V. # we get 44.9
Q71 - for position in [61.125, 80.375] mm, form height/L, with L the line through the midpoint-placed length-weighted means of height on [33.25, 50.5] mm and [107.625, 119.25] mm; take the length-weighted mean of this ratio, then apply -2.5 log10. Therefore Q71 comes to 0.44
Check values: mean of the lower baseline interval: 49.2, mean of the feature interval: 31.9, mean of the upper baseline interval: 45.6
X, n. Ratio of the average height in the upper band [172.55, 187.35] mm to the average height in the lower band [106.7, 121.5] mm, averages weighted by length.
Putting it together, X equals 0.84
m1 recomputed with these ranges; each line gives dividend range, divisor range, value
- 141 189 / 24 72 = 0.76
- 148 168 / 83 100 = 0.91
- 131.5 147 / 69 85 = 1.87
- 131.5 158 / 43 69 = 0.81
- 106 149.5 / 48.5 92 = 1.21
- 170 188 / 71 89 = 1.66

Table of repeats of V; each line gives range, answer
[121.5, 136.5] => 45.1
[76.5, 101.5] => 31.3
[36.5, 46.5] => 48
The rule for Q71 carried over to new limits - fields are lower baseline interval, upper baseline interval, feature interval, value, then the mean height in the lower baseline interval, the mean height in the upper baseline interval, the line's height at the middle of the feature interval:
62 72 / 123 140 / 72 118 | 0.21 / 41.5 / 45.1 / 43.1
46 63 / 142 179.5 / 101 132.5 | -0.09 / 52.1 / 35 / 42.1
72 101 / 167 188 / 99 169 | -0.22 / 29.9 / 37.5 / 33.9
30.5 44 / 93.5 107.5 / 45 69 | -0.09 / 47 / 44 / 46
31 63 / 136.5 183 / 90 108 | 0.02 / 49.9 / 36.5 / 43.7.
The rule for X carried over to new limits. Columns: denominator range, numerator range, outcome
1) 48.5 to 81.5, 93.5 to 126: 1.15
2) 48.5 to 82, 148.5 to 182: 0.88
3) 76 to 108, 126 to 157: 1.22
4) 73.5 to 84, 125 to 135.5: 2.35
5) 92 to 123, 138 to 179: 0.80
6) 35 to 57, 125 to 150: 0.85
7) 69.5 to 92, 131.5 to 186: 1.46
